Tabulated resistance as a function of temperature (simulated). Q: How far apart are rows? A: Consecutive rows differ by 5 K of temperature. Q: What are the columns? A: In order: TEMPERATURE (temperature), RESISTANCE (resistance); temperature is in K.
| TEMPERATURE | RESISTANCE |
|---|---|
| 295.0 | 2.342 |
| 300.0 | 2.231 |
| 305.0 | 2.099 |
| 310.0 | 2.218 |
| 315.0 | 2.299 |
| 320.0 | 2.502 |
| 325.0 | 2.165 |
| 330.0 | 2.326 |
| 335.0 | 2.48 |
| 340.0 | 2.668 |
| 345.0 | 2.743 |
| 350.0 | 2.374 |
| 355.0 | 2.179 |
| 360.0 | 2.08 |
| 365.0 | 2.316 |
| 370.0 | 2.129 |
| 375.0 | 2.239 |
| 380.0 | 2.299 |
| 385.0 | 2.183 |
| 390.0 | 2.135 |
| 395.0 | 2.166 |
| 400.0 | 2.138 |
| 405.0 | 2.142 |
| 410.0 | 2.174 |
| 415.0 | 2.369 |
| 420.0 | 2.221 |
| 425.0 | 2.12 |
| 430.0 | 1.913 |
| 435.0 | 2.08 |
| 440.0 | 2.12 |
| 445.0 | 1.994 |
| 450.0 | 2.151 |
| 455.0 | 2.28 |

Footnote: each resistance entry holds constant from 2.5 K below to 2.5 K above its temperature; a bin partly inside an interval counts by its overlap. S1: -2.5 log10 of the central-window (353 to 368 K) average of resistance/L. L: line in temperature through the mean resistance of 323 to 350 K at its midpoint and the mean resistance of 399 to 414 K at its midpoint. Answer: 0.09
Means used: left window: 2.47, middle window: 2.19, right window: 2.17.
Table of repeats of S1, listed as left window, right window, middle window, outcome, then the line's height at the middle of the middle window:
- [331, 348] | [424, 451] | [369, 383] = 0.08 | 2.39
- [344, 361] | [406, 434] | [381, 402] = 0.03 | 2.23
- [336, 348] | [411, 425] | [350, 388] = 0.14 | 2.52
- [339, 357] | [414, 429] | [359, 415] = 0.06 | 2.33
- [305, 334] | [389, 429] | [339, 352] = -0.15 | 2.26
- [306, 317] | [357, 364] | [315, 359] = -0.11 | 2.18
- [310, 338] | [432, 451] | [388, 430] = -0.01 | 2.15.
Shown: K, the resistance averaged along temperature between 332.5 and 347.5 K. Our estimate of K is 2.63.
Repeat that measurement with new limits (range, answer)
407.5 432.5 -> 2.16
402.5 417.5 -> 2.23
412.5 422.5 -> 2.3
